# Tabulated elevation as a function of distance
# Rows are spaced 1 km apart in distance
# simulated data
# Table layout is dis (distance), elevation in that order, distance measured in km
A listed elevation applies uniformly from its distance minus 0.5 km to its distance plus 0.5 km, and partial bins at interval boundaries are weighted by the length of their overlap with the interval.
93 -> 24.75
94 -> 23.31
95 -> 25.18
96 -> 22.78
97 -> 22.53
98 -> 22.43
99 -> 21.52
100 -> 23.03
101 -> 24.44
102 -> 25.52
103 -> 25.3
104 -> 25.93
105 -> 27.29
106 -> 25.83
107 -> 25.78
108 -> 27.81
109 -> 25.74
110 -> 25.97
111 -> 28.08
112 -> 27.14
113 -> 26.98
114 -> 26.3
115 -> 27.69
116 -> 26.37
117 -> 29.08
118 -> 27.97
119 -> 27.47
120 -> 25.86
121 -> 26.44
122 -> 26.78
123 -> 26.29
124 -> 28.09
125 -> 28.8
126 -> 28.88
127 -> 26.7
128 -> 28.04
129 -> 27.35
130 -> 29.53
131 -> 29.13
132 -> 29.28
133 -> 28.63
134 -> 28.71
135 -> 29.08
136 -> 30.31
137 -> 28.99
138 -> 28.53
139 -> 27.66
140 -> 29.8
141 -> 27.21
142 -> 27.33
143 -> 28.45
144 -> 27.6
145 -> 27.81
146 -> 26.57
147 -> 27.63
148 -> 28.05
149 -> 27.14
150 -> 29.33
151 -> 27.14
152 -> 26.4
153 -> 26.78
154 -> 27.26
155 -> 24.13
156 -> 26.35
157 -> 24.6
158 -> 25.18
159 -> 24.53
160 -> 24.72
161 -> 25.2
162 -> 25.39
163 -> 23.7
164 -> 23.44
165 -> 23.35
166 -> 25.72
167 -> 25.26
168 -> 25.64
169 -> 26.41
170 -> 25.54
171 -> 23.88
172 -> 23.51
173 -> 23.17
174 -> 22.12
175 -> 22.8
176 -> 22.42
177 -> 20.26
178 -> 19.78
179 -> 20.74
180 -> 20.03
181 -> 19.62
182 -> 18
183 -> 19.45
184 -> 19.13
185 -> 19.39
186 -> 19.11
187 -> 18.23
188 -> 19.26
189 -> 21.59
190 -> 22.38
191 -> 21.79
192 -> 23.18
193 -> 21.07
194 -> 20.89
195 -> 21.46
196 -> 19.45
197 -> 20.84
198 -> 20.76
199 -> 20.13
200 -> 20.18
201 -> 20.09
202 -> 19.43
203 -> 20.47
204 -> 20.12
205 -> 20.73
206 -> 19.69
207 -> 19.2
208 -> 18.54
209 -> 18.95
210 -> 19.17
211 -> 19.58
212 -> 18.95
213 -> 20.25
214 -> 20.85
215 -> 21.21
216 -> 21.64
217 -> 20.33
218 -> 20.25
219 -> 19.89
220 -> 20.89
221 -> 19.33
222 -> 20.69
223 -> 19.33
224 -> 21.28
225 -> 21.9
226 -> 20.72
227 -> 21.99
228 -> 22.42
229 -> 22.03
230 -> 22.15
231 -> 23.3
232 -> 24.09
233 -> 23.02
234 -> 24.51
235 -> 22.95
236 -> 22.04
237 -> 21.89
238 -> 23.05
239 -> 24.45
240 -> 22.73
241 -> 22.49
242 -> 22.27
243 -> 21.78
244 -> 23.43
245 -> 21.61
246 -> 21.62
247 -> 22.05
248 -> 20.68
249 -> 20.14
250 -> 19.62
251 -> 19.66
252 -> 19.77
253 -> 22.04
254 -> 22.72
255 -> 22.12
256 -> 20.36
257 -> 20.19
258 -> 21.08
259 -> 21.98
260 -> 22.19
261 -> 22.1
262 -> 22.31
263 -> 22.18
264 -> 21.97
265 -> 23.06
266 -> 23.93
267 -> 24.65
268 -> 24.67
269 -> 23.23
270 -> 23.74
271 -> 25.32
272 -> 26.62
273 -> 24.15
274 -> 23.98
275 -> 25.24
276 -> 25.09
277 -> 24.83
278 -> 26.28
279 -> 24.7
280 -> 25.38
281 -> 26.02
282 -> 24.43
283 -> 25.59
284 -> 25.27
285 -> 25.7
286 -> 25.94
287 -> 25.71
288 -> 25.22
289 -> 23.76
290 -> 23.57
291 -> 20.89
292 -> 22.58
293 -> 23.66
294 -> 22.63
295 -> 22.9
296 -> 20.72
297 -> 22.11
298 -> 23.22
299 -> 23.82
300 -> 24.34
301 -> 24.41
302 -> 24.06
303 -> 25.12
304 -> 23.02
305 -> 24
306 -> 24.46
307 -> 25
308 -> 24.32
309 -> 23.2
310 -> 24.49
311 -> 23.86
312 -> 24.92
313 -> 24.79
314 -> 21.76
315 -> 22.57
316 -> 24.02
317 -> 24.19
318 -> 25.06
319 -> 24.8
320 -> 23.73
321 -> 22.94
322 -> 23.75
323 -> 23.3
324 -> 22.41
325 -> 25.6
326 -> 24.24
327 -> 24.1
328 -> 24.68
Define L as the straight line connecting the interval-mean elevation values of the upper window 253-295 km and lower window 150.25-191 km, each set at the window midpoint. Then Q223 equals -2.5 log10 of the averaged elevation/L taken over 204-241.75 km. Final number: 0.11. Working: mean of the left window 23.1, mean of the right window 23.8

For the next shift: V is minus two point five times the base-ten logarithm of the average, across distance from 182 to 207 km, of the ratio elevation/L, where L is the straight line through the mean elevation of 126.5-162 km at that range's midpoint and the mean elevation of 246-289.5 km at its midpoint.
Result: 0.259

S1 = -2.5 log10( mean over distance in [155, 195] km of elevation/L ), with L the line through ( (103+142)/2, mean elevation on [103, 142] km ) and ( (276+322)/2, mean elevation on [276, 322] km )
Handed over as 0.18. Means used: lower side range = 27.6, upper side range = 24.1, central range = 22.5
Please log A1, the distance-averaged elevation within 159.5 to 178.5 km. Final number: 23.8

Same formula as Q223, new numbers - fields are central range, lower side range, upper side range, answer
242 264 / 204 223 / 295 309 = 0.01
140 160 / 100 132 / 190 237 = -0.08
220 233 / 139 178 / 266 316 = 0.15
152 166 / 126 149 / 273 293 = 0.11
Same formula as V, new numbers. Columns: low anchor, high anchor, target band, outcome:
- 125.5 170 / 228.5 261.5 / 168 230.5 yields 0.17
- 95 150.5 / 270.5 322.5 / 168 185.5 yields 0.21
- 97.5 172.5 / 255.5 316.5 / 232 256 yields 0.12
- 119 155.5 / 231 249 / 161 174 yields 0.08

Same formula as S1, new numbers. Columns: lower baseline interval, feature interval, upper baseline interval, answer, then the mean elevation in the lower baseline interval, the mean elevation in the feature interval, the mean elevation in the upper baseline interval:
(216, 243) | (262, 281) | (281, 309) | -0.052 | 21.9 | 24.4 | 24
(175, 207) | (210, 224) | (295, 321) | 0.045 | 20.3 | 20.2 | 23.8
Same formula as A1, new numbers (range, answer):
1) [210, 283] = 22.4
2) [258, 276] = 23.6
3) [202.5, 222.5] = 20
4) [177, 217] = 20.1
